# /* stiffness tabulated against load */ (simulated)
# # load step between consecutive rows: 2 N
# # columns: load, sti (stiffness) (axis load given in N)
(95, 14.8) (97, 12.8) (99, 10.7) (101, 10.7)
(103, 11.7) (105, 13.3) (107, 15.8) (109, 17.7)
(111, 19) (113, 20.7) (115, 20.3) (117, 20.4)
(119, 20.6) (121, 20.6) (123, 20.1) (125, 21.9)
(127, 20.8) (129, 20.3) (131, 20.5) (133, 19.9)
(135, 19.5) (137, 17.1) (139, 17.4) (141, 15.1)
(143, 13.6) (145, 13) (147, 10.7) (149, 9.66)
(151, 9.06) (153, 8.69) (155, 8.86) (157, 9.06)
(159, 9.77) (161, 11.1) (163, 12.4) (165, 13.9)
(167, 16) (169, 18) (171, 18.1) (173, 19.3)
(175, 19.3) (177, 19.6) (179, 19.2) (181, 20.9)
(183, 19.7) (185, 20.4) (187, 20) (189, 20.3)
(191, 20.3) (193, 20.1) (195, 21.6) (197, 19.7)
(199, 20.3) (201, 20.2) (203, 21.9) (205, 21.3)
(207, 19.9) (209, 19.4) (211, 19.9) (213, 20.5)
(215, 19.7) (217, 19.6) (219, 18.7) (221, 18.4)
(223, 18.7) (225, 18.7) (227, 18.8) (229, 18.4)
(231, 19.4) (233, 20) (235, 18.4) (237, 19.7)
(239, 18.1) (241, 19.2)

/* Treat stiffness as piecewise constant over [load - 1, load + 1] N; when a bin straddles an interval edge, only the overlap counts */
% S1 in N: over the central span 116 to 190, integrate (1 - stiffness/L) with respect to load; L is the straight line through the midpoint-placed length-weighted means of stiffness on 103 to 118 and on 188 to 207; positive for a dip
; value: 9.6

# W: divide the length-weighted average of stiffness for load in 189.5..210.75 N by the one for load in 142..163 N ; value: 2.0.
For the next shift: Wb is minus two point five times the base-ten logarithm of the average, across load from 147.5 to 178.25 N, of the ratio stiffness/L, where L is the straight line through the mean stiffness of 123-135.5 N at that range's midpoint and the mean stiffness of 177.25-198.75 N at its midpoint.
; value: 0.442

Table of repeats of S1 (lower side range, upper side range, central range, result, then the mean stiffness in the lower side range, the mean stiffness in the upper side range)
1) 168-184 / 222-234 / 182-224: -1.98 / 19.3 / 19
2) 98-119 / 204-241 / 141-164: 8.82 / 16.2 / 19.3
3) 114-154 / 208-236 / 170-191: -1.82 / 17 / 19.2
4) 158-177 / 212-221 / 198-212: -1.41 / 15.5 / 19.5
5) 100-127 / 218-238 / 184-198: -1.29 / 18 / 18.9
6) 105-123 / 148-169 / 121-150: -3.33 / 19.1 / 11.2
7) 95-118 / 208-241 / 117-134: -4.53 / 15.7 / 19.2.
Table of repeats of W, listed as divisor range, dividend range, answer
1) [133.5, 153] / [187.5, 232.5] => 1.44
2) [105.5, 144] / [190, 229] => 1.05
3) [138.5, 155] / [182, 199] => 1.72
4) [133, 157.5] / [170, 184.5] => 1.50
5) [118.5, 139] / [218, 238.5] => 0.95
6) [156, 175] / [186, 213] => 1.41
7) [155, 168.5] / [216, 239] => 1.58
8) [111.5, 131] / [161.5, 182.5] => 0.85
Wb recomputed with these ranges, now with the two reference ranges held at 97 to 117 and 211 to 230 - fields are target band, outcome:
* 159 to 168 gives 0.32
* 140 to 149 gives 0.30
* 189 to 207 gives -0.12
